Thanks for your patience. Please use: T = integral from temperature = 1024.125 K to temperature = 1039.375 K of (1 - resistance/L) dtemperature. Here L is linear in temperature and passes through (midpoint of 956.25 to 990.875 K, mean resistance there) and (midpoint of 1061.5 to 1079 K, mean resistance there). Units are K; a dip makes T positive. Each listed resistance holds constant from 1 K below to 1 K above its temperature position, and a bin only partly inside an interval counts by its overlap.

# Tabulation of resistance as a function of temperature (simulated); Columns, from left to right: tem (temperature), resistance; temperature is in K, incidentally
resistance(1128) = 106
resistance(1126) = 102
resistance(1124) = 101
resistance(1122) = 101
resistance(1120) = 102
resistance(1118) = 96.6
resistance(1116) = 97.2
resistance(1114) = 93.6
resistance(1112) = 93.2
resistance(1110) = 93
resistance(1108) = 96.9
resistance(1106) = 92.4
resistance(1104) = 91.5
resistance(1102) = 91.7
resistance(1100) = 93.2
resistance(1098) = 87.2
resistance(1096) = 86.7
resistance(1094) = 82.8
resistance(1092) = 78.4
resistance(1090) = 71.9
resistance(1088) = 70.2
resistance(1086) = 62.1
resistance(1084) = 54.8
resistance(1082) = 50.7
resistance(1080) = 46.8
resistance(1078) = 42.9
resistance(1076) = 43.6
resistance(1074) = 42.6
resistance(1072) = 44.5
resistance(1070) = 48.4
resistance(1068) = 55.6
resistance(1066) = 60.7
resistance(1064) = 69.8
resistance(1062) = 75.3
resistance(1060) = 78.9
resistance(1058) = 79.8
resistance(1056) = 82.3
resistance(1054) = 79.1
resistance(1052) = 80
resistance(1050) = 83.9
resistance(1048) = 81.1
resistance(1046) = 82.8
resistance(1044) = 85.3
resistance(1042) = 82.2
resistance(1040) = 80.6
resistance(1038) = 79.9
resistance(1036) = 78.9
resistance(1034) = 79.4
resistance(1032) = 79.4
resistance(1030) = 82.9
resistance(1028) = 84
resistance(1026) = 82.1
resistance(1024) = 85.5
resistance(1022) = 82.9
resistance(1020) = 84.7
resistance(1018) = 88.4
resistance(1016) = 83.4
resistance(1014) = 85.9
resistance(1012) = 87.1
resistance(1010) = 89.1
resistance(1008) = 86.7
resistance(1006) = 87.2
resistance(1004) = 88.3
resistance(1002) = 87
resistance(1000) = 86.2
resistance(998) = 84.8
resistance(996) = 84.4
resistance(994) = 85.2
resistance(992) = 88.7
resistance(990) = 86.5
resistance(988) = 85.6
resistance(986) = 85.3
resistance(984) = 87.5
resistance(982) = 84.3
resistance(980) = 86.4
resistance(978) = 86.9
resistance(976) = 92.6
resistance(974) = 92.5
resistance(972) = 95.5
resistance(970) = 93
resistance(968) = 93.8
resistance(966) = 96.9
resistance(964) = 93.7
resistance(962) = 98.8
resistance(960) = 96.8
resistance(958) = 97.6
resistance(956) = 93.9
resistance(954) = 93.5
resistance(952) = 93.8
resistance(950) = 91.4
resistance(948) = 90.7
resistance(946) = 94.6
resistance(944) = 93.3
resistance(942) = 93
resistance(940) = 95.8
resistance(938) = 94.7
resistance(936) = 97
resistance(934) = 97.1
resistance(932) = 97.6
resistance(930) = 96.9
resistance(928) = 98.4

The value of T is -2.9 K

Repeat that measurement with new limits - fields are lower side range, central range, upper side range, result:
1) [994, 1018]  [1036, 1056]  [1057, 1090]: -3.4 K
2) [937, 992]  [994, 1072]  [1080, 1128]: 7.9 K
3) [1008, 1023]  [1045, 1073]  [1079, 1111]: 3.5 K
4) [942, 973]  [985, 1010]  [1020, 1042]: 0.3 K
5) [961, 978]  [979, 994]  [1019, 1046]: 0.8 K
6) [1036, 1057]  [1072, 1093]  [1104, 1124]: 7.9 K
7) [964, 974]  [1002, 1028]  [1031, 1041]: -0.5 K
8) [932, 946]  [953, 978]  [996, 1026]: -0.7 K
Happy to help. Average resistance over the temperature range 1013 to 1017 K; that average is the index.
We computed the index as 84.7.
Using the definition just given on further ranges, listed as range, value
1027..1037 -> 80.9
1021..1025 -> 84.2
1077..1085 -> 48.8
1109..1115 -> 93.3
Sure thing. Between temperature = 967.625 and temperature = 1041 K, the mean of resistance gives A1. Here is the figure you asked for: 85.9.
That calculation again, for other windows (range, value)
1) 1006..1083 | 74.3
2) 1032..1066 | 79.4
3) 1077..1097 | 64.7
